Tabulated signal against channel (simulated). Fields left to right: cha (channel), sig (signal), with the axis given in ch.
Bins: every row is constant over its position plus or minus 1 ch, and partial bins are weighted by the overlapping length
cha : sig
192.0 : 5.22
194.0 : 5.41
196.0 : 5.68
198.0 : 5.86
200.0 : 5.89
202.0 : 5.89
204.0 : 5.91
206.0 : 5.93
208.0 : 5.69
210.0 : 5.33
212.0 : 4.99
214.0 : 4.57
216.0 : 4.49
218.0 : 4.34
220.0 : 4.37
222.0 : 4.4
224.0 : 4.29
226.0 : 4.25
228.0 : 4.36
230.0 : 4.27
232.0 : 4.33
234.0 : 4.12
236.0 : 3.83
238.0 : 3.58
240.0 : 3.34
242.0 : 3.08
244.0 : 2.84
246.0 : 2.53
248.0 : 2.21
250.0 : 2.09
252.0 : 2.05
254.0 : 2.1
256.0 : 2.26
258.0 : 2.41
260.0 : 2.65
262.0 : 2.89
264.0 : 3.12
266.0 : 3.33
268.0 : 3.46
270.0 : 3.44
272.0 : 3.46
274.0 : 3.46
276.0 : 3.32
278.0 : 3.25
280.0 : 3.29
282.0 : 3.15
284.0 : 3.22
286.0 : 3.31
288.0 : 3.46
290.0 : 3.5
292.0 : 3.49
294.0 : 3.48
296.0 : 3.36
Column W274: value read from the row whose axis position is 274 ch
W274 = 3.46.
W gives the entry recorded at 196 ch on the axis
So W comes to 5.68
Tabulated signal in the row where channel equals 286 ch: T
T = 3.31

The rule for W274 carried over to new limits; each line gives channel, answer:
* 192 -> 5.22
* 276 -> 3.32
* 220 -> 4.37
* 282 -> 3.15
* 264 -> 3.12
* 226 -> 4.25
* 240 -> 3.34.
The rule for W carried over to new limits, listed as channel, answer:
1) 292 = 3.49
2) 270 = 3.44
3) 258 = 2.41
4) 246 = 2.53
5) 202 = 5.89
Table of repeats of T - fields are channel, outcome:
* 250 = 2.09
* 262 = 2.89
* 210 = 5.33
